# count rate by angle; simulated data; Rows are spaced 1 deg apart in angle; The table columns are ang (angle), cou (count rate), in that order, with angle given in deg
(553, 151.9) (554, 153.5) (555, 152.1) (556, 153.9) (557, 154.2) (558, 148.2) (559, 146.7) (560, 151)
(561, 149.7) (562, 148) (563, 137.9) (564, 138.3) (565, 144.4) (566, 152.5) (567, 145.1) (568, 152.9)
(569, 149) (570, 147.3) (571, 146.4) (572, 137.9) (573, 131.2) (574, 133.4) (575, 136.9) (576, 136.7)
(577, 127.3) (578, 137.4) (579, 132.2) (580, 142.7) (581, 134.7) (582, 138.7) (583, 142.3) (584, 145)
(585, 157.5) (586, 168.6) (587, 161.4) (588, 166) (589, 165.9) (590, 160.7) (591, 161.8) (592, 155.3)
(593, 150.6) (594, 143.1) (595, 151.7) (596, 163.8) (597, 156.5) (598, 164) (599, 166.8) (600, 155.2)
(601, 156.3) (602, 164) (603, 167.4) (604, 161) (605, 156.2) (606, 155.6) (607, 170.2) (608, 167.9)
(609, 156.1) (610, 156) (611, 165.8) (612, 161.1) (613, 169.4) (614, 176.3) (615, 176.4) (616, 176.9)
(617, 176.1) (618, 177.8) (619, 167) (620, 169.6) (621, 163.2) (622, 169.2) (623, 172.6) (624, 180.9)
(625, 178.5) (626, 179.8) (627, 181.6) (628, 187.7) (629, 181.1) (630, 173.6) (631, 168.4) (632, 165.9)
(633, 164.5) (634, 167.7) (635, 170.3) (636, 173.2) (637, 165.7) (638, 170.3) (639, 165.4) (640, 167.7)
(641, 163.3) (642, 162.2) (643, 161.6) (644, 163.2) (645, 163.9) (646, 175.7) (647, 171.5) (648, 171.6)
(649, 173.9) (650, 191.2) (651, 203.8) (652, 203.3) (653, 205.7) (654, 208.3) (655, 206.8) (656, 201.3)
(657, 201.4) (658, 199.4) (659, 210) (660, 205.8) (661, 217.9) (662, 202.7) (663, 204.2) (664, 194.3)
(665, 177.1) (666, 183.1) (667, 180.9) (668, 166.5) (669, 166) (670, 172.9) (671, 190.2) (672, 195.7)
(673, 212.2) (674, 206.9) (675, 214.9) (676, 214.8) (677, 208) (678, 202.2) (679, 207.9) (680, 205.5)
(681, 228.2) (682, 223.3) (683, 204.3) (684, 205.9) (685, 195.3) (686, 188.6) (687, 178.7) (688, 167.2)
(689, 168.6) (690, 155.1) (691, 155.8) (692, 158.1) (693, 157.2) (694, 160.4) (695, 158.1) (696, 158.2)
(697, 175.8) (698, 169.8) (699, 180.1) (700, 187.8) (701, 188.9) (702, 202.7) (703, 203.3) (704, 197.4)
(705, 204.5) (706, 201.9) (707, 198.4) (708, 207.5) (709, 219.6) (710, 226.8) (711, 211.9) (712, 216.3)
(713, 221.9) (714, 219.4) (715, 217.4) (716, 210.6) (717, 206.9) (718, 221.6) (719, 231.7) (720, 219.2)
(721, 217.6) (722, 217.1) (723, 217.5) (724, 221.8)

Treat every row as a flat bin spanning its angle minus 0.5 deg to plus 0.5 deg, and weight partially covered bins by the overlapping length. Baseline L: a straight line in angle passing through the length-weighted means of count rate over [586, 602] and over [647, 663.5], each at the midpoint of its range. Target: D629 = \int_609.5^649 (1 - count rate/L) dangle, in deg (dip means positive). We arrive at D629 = 2.5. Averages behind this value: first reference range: 159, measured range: 171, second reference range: 200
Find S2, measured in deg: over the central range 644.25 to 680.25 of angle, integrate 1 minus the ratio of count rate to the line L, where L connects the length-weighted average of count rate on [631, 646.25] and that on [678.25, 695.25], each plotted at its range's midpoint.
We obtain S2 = -4.0 deg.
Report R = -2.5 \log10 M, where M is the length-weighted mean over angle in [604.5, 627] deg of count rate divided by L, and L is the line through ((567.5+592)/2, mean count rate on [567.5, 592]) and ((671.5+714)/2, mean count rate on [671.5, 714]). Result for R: -0.05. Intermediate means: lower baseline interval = 147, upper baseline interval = 194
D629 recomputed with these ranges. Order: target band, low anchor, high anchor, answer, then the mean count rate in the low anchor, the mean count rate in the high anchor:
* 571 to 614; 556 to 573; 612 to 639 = 1.5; 147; 173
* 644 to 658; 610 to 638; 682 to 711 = -1.0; 172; 186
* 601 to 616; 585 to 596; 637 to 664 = 0.2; 159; 187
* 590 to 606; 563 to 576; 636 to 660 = -0.1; 143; 183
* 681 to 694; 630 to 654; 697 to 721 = 1.0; 174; 207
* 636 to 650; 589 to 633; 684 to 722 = 0.6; 166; 194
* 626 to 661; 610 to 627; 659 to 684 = 0.8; 172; 200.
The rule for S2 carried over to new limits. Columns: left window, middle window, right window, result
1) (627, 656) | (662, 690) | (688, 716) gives -1.5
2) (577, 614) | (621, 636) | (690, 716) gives -0.6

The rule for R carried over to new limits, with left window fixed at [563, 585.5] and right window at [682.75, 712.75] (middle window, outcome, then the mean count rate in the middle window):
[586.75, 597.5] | -0.07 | 158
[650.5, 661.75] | -0.20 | 206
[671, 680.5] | -0.16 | 207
